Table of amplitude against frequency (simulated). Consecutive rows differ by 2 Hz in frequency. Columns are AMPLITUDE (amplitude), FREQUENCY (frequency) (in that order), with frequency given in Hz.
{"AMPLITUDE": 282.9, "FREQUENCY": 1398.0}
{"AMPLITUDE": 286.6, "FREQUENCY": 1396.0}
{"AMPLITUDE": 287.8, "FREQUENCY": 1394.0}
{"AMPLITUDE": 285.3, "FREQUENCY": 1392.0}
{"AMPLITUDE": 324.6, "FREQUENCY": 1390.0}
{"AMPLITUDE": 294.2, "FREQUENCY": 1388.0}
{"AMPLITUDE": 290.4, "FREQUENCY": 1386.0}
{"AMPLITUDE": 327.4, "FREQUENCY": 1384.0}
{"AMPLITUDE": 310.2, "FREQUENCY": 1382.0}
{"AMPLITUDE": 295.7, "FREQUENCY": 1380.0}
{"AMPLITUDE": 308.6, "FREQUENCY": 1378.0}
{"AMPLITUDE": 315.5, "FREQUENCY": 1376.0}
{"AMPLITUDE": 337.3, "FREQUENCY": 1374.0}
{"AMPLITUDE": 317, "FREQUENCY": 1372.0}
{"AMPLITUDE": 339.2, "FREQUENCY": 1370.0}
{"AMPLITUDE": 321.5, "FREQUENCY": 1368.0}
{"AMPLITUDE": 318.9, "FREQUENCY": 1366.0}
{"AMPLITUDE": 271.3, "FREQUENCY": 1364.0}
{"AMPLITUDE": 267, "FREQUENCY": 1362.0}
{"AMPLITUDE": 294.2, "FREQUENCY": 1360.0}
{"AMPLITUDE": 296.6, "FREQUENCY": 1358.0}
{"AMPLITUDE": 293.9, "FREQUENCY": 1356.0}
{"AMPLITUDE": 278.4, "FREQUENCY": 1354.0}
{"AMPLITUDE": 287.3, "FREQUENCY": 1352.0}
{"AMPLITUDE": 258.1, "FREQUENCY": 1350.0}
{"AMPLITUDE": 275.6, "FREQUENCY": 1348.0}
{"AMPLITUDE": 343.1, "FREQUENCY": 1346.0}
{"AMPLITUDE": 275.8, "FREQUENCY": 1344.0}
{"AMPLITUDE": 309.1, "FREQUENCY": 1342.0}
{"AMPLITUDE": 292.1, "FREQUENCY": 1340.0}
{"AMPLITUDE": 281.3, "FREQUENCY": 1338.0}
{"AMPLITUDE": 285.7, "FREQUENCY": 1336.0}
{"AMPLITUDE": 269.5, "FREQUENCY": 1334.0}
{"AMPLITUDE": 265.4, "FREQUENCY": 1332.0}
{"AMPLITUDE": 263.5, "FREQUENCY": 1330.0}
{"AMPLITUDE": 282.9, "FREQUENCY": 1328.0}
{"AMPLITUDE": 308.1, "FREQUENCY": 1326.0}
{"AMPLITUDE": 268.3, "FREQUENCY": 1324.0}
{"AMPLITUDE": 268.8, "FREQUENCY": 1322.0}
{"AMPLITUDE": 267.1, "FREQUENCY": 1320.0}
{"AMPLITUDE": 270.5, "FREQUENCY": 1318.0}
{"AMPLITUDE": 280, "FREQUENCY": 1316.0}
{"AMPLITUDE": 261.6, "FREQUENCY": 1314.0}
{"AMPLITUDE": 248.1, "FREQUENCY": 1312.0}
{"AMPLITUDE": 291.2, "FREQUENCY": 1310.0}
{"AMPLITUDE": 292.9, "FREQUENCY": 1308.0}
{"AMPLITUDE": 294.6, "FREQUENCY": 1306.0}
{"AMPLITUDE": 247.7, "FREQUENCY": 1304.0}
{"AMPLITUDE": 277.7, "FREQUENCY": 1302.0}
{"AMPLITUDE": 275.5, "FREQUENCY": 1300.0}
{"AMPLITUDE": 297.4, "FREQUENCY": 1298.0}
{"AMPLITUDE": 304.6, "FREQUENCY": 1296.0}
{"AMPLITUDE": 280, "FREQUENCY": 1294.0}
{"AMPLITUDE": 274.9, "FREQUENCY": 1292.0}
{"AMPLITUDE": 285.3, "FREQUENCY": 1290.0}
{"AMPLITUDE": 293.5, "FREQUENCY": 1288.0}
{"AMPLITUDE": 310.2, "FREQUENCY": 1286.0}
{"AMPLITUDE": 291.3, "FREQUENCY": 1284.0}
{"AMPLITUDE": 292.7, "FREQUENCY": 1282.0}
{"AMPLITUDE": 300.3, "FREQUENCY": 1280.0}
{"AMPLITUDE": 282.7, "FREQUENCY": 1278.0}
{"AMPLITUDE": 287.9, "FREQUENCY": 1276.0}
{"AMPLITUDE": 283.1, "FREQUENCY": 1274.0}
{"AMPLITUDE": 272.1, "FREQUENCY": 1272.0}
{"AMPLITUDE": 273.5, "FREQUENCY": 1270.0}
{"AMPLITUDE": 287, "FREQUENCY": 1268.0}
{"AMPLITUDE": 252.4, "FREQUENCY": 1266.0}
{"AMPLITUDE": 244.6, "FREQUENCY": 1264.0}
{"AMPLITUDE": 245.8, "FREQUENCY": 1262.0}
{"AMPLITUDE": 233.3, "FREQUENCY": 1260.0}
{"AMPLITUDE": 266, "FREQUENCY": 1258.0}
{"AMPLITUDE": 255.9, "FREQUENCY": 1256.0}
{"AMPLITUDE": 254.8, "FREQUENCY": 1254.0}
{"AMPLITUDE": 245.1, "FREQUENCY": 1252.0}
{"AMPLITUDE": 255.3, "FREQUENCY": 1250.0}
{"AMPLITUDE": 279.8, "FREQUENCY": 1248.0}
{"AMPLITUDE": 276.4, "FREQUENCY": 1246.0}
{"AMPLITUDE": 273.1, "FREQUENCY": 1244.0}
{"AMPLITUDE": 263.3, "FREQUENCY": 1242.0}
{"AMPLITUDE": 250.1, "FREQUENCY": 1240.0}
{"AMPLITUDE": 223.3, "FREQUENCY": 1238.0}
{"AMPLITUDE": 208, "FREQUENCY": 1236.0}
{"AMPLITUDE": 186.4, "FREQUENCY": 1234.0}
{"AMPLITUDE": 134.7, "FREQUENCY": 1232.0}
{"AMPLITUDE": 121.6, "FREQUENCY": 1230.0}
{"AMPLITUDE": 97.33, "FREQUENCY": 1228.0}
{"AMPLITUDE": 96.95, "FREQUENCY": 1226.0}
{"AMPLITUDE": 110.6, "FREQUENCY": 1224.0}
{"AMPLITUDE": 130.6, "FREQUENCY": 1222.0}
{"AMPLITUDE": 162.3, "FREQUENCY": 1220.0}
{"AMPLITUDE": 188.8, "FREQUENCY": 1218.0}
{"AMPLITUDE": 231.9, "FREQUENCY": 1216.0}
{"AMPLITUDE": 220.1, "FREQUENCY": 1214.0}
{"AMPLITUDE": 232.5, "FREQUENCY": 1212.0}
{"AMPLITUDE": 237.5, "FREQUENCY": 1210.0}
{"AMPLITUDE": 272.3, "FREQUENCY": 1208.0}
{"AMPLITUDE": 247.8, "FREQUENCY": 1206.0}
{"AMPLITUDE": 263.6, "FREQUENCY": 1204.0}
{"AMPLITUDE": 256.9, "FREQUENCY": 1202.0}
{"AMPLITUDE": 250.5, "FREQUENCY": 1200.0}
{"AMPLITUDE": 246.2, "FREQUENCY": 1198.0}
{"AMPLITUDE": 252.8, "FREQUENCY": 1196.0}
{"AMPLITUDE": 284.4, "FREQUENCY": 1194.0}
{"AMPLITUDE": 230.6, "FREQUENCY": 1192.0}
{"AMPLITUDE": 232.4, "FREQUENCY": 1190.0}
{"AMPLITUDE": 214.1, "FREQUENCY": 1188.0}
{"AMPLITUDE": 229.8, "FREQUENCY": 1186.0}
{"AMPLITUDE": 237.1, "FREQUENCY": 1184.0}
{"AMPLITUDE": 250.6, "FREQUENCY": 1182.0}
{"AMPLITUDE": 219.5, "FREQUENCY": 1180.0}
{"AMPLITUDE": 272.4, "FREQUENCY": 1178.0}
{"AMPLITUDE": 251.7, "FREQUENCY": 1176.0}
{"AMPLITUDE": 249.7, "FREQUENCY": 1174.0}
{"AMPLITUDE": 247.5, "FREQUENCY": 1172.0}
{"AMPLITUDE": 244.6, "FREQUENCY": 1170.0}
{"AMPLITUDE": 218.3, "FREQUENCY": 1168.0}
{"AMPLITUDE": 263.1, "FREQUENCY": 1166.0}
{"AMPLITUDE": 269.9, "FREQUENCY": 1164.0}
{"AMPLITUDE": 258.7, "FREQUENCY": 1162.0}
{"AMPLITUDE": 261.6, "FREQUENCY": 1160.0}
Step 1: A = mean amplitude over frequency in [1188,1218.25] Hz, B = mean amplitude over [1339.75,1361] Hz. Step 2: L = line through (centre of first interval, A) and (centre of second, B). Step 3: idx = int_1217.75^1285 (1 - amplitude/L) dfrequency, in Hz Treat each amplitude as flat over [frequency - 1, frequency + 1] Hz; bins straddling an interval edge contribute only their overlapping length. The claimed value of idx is 7.7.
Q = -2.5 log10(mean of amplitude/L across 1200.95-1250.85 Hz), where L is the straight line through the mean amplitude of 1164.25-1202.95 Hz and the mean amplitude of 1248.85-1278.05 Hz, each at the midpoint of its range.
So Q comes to 0.21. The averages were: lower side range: 245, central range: 209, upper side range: 262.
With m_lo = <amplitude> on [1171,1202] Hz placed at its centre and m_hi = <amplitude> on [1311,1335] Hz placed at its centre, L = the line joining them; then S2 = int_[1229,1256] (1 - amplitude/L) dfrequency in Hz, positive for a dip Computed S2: 2.8 Hz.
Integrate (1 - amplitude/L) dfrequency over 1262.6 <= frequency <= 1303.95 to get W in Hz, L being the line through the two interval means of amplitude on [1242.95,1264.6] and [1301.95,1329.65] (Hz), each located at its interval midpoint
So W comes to -2.5 Hz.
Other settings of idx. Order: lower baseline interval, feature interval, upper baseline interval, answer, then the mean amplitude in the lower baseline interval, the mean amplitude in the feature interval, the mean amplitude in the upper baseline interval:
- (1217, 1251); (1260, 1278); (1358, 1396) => -3.9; 192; 267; 305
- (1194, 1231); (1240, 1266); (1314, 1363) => -3.3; 203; 257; 282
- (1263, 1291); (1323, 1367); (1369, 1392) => 2.5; 283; 286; 313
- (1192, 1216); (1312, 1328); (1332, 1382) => 0.7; 250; 274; 297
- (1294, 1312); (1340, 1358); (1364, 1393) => 0.6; 283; 291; 312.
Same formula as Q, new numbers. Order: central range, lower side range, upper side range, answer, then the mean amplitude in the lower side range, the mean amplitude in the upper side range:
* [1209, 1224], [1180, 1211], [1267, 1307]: 0.29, 246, 286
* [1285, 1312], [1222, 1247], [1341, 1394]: -0.19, 185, 301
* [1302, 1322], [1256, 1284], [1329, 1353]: 0.02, 271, 284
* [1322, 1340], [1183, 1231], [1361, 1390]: 0.02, 210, 309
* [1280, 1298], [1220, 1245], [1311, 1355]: -0.25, 174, 279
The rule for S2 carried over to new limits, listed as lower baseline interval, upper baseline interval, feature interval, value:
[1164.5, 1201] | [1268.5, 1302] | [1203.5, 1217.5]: 0.8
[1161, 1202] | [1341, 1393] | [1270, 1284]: -0.6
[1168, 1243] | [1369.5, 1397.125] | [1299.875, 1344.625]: -0.1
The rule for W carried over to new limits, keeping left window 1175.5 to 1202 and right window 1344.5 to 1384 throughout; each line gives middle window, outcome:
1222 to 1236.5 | 6.99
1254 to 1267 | 0.86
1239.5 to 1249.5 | -0.23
